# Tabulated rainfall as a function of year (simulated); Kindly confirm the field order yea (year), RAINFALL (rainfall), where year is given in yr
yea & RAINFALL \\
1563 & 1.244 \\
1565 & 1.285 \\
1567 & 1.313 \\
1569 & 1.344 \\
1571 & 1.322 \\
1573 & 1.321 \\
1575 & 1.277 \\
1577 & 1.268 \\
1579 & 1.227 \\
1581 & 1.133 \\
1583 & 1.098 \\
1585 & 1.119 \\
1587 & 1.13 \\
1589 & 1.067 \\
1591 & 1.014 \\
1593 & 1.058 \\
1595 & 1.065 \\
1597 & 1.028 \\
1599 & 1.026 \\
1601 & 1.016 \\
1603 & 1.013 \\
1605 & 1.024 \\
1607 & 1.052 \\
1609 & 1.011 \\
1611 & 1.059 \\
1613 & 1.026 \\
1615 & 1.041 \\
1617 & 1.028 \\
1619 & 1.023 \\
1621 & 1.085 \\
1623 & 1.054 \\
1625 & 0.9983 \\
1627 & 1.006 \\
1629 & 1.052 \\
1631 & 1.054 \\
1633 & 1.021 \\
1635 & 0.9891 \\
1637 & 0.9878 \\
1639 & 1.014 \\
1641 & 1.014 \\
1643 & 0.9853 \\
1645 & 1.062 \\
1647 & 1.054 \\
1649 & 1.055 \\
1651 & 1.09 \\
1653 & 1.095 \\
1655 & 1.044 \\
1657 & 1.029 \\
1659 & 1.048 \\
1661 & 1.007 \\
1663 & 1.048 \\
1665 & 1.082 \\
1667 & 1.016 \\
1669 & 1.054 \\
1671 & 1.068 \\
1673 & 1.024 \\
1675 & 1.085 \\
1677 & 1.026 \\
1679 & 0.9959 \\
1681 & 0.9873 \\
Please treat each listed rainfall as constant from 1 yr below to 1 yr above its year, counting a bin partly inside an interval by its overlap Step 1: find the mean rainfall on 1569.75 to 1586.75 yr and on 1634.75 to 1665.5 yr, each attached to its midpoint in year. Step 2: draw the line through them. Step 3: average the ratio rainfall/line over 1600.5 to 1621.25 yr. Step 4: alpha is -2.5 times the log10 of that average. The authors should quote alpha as 0.10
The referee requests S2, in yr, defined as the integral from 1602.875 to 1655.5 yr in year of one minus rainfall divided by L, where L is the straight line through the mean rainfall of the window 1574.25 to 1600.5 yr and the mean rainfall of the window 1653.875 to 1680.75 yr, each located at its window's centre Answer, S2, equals 1.9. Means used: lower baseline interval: 1.11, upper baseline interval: 1.04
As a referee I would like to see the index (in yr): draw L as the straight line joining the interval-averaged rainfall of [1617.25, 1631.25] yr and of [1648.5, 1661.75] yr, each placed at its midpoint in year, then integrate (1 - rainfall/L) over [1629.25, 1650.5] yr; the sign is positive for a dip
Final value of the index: 0.4 yr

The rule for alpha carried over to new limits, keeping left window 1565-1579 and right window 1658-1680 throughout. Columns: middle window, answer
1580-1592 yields 0.16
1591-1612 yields 0.18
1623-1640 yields 0.12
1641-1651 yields 0.06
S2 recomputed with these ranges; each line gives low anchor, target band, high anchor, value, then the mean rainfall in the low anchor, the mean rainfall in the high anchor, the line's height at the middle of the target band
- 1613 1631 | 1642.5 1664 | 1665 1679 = -0.1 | 1.04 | 1.04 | 1.04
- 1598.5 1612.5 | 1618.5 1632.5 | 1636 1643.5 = -0.4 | 1.03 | 1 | 1.01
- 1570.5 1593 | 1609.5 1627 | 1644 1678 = 1.2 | 1.17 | 1.05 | 1.12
